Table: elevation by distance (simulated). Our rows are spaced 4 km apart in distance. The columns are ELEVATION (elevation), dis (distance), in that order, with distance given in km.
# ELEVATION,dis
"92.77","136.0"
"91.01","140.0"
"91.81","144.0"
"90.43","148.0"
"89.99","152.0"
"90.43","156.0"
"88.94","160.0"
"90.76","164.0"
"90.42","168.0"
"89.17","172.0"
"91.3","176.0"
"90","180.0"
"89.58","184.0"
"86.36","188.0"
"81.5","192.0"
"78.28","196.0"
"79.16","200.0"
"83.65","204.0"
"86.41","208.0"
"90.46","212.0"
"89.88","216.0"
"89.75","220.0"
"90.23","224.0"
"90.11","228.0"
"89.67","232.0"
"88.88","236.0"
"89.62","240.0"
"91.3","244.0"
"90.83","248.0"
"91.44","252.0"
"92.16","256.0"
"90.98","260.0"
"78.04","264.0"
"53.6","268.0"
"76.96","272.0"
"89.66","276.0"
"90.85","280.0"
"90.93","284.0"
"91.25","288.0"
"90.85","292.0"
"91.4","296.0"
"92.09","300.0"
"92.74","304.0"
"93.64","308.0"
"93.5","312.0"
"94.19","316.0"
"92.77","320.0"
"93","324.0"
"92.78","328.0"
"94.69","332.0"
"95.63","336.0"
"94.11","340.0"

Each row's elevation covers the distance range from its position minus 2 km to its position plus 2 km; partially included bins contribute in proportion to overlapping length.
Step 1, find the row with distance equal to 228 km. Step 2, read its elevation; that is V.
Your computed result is 90.11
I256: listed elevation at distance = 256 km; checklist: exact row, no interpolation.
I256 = 92.16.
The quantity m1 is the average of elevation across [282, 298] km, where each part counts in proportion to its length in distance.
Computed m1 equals 91.1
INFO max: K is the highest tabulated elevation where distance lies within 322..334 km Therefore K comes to 94.69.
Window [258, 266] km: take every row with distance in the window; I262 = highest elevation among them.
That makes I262 90.98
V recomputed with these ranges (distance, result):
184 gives 89.58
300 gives 92.09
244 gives 91.3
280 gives 90.85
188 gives 86.36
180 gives 90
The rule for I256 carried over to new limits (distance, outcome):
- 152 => 89.99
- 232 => 89.67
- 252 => 91.44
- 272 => 76.96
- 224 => 90.23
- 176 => 91.3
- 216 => 89.88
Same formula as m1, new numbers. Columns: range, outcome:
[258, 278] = 77.8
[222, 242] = 89.7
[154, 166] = 90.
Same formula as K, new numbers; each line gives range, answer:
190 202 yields 81.5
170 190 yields 91.3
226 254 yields 91.44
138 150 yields 91.81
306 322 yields 94.19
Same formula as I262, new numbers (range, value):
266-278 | 89.66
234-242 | 89.62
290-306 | 92.74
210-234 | 90.46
